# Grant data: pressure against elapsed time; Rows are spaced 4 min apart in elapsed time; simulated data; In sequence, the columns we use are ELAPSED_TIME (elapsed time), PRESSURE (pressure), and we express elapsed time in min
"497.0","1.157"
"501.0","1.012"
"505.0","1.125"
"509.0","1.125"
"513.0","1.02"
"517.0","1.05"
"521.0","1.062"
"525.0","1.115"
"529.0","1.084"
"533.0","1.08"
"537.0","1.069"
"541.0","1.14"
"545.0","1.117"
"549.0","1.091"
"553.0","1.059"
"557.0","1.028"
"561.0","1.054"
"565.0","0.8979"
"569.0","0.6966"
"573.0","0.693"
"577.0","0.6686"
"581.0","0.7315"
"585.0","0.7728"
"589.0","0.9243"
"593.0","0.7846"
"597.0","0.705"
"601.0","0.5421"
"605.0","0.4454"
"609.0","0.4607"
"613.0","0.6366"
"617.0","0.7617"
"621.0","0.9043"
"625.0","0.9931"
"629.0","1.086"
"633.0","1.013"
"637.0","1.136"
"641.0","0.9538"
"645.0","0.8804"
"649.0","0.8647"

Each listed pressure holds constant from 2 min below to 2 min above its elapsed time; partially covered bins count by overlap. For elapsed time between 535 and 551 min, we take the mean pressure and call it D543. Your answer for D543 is 1.1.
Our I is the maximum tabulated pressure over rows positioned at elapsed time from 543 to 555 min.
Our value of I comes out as 1.117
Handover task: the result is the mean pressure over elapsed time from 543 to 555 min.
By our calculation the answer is 1.09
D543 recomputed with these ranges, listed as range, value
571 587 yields 0.716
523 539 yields 1.09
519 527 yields 1.09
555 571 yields 0.919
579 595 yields 0.803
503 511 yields 1.12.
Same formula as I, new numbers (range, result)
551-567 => 1.059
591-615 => 0.7846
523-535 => 1.115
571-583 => 0.7315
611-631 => 1.086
